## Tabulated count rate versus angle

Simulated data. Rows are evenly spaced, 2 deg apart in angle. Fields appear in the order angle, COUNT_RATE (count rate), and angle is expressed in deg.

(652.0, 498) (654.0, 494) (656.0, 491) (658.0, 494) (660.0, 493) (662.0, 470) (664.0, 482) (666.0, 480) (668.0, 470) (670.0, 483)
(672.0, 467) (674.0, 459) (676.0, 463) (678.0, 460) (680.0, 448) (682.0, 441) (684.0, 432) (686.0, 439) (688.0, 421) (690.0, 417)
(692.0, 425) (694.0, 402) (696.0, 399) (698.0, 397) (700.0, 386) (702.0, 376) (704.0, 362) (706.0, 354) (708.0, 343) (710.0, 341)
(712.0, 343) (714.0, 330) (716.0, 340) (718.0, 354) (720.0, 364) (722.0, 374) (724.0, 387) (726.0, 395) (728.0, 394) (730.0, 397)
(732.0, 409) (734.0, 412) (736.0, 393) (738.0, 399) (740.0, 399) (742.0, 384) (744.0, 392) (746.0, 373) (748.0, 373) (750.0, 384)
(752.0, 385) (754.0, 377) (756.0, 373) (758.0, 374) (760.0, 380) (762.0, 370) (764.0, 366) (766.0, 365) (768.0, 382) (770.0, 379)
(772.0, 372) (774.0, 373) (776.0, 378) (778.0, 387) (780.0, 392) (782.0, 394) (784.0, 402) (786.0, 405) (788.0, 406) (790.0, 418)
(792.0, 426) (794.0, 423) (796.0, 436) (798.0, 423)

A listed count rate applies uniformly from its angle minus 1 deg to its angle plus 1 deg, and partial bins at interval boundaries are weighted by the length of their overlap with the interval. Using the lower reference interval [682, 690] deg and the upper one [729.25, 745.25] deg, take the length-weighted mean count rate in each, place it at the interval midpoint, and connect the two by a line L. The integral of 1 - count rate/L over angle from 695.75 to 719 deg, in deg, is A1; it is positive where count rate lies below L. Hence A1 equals 3.22 deg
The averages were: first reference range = 430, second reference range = 398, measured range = 359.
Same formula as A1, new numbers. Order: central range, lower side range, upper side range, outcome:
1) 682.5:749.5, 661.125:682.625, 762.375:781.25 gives 6.4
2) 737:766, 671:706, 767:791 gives 1.4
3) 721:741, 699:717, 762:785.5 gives -1.8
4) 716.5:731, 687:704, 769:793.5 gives 0.7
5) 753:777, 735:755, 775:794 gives 1.2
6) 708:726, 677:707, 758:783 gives 2.0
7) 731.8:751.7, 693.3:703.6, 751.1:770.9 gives -0.6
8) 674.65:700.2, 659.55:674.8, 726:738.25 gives 1.4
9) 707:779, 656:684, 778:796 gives 9.2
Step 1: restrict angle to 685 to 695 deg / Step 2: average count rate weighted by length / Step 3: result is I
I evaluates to 421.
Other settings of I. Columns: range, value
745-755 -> 378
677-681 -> 454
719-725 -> 375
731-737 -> 405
